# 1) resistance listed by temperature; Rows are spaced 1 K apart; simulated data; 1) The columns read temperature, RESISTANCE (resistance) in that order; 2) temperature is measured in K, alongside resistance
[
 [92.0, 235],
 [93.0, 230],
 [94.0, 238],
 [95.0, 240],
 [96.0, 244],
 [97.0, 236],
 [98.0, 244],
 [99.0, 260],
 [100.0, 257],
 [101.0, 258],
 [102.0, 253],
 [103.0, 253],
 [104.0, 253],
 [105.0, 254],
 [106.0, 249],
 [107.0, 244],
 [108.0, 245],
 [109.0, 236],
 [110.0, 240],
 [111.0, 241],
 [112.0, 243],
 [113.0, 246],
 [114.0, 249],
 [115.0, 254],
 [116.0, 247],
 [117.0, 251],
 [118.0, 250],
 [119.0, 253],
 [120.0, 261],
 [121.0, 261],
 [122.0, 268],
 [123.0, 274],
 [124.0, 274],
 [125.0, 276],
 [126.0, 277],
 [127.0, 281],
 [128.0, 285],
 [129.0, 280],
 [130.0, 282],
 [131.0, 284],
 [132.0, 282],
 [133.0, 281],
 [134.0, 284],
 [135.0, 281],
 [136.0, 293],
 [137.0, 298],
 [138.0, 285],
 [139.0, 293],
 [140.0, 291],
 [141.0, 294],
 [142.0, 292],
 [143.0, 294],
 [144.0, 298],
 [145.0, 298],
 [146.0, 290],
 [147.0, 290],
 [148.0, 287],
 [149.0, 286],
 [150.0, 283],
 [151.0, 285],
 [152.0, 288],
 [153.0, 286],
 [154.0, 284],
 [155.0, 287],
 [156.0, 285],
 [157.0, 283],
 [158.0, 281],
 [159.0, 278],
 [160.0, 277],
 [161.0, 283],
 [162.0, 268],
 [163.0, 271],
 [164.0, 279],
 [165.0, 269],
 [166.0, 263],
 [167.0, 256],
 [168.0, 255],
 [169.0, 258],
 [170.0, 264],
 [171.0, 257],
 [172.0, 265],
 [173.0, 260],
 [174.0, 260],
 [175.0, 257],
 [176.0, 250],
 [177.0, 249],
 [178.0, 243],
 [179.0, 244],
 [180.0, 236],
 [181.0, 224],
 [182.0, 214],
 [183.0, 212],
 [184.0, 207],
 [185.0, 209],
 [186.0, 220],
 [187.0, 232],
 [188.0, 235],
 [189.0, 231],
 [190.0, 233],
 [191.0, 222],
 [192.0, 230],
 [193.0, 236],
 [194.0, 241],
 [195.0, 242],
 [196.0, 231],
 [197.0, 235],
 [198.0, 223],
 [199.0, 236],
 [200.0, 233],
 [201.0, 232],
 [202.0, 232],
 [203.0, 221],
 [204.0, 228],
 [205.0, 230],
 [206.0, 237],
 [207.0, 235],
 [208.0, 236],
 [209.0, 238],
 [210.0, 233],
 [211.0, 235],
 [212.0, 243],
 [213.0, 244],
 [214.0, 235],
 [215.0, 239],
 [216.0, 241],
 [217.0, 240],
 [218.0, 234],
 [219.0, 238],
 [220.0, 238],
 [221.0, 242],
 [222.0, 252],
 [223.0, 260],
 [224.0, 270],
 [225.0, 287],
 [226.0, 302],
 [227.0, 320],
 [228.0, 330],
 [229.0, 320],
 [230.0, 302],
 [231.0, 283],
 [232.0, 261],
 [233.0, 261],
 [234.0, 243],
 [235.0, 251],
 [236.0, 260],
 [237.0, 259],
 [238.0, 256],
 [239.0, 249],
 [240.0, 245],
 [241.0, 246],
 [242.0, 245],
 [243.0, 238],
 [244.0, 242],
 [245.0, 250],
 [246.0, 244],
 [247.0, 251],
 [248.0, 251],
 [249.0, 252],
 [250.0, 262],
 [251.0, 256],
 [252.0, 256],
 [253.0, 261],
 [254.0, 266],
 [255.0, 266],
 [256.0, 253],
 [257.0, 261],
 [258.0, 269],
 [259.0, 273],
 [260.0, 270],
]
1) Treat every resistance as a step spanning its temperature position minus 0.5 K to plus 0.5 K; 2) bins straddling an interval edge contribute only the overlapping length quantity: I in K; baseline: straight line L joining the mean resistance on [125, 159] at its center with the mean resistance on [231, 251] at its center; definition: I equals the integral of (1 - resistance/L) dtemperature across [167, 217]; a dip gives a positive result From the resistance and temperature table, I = 5.9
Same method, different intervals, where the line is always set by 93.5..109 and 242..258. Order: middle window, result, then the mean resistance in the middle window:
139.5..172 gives -3.8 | 280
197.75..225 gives 1.5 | 239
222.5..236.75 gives -1.6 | 282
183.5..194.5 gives 1.1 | 227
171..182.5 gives 0.2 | 246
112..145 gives -3.5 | 275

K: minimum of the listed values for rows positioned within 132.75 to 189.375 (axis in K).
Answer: 207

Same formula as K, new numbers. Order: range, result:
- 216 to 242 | 234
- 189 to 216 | 221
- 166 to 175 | 255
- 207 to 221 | 233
